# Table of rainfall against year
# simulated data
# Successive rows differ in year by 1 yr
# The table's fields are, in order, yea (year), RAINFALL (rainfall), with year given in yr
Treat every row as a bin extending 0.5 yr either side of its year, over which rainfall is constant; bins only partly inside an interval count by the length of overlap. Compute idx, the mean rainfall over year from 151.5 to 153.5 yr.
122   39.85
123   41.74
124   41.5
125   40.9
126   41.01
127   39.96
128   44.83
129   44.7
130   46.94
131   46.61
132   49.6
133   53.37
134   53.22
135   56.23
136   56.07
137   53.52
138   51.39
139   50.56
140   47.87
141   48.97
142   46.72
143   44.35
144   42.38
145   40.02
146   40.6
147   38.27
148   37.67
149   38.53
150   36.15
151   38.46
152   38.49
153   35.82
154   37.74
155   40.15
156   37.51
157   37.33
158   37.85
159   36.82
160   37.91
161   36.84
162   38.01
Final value 37.2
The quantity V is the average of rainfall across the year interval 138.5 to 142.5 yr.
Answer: 48.5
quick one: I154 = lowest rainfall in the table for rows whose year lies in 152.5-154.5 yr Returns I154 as 35.82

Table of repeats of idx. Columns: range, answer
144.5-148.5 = 39.1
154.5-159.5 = 37.9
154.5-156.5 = 38.8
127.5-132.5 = 46.5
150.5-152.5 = 38.5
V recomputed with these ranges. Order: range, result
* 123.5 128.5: 41.6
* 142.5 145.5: 42.2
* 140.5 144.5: 45.6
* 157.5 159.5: 37.3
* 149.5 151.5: 37.3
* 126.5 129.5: 43.2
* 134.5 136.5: 56.1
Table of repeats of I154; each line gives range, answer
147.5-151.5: 36.15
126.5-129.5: 39.96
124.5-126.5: 40.9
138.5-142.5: 46.72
